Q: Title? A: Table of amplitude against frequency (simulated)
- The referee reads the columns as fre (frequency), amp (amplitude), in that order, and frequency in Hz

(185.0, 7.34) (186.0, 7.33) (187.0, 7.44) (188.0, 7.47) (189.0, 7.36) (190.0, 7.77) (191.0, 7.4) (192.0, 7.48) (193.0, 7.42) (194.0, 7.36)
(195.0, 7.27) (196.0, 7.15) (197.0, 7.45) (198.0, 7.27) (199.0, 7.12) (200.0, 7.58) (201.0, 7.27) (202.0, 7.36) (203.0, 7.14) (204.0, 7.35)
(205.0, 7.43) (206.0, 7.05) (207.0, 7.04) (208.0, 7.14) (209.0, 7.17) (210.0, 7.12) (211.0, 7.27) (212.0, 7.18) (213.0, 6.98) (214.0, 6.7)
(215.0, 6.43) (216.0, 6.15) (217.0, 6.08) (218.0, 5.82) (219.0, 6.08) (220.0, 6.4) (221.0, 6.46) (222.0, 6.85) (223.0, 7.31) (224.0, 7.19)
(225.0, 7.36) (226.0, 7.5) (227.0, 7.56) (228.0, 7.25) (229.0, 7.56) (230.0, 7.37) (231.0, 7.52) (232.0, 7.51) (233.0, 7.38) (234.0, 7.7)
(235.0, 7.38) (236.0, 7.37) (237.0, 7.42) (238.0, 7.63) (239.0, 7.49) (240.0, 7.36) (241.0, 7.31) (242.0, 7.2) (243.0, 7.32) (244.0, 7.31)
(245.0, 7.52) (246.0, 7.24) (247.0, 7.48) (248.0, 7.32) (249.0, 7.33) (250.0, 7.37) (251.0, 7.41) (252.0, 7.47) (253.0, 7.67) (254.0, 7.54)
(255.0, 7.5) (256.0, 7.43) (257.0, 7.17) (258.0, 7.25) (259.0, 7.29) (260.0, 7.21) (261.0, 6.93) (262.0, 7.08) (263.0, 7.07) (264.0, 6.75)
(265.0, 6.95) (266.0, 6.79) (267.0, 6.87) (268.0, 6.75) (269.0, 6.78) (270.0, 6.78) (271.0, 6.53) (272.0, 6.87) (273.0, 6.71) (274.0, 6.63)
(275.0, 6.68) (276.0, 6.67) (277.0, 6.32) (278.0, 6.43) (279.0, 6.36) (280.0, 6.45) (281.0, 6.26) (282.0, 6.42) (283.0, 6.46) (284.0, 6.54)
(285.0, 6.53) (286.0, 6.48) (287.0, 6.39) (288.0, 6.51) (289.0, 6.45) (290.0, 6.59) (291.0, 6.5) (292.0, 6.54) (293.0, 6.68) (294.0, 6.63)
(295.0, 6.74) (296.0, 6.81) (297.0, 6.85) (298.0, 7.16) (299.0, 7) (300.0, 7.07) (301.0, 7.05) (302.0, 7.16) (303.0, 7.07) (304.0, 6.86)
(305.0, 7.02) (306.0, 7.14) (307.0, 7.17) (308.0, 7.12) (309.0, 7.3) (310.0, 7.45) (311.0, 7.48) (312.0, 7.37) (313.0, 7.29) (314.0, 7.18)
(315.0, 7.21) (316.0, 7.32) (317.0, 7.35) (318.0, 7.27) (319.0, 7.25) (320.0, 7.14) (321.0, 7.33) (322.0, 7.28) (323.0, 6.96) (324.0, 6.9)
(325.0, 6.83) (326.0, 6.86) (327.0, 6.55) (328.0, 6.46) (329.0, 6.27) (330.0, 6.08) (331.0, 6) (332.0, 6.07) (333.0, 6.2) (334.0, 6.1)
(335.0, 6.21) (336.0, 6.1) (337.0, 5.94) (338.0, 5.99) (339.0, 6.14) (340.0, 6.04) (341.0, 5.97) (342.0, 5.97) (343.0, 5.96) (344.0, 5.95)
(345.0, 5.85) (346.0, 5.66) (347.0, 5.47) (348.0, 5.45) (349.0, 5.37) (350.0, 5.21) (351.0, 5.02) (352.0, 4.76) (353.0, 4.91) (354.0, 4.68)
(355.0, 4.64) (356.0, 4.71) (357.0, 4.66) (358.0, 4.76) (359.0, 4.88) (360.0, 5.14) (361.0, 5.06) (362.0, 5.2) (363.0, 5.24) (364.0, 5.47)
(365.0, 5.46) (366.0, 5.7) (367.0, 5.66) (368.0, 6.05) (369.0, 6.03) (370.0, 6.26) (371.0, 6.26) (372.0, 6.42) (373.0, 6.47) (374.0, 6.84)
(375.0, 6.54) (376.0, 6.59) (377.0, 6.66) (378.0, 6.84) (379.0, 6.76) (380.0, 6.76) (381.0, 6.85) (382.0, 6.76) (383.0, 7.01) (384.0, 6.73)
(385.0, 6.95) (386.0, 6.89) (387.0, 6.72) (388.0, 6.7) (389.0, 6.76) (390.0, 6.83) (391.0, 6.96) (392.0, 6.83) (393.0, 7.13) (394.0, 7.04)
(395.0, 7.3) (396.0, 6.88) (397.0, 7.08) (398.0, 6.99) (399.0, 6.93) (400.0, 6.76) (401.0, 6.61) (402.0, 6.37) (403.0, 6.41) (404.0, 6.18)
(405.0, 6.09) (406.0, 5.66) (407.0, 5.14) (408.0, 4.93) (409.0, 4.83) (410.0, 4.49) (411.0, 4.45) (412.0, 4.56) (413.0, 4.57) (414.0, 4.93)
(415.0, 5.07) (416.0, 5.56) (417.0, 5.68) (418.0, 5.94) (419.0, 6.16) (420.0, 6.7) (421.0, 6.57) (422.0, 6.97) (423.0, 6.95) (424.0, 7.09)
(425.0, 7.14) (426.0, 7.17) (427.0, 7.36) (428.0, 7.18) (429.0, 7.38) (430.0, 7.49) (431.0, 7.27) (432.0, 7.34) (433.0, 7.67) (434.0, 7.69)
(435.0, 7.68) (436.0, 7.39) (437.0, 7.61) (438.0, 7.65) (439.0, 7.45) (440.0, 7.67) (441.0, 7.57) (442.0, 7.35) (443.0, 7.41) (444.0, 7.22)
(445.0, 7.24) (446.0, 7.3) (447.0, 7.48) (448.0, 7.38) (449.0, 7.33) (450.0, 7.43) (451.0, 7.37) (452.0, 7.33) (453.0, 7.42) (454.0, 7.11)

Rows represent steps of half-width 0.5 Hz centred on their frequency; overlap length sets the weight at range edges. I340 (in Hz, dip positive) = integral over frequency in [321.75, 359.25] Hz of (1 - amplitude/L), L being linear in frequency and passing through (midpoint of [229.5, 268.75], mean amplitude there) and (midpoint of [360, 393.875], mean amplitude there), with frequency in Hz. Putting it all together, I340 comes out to 4.8 Hz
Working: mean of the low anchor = 7.3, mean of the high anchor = 6.39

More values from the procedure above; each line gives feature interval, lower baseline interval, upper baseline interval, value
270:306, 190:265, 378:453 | 1.9 Hz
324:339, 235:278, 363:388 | 0.9 Hz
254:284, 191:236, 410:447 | 0.9 Hz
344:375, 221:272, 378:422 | 5.0 Hz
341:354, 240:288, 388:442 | 2.5 Hz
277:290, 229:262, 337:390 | 0.9 Hz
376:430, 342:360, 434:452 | 0.2 Hz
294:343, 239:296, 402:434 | -0.8 Hz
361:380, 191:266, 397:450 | 1.8 Hz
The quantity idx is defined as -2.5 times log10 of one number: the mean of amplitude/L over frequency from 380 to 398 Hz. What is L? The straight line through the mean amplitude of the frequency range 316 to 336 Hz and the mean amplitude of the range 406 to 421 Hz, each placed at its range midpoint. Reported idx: -0.21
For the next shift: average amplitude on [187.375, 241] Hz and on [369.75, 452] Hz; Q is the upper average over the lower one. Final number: 0.93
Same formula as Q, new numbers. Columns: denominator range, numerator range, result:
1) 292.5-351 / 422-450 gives 1.12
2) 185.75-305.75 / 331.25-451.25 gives 0.90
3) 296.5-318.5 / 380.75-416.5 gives 0.87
